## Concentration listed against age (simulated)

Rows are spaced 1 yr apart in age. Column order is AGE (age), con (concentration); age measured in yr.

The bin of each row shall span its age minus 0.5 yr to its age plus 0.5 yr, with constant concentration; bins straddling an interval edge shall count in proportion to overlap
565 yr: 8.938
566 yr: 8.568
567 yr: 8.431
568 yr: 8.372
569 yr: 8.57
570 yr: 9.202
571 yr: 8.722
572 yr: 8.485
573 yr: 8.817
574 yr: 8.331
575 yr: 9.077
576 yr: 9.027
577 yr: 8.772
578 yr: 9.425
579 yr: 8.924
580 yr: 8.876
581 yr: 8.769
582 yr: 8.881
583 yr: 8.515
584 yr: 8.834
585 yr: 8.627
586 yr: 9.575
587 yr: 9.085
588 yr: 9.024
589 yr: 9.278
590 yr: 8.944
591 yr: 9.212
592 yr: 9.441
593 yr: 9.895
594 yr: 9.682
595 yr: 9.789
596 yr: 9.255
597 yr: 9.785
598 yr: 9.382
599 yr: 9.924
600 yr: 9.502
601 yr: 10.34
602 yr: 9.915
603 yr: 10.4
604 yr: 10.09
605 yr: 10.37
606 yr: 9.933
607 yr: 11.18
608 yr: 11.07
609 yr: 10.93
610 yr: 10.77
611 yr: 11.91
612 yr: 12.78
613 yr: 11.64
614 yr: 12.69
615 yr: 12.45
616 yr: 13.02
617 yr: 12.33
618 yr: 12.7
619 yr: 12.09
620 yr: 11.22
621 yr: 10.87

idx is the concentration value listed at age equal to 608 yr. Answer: 11.07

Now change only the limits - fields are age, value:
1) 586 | 9.575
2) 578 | 9.425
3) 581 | 8.769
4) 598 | 9.382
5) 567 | 8.431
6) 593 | 9.895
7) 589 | 9.278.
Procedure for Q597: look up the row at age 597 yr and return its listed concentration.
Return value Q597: 9.785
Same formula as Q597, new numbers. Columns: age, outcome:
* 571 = 8.722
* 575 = 9.077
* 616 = 13.02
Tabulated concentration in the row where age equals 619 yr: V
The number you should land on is 12.09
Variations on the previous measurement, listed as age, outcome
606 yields 9.933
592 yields 9.441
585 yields 8.627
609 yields 10.93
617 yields 12.33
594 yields 9.682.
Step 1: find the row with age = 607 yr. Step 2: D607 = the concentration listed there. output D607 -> 11.18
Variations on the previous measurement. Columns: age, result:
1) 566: 8.568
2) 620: 11.22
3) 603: 10.4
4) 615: 12.45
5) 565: 8.938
